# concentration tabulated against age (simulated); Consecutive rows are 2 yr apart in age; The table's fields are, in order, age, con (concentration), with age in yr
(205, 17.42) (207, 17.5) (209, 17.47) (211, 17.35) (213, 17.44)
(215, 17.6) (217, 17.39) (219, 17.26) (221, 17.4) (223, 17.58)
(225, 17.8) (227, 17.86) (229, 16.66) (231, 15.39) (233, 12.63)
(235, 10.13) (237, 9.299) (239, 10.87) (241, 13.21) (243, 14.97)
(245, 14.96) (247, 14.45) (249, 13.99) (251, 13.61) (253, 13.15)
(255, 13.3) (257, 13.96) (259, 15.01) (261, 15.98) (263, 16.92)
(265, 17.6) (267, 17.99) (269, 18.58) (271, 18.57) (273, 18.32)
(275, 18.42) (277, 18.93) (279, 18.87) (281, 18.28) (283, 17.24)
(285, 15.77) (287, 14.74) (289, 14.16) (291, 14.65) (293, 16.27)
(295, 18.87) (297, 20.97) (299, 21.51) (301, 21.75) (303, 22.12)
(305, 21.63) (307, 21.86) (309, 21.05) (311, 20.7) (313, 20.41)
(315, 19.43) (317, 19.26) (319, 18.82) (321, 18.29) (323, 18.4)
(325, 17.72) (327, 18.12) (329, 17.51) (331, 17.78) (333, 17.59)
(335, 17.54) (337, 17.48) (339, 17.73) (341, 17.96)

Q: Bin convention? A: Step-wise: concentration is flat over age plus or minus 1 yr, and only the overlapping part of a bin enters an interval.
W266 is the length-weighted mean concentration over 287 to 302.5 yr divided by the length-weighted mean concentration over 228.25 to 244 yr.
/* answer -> 1.42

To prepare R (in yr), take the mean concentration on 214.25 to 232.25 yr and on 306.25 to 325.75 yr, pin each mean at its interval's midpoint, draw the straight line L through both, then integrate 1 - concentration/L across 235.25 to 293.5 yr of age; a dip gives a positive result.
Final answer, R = 8.8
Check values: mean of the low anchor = 17.1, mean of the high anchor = 19.6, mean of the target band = 15.5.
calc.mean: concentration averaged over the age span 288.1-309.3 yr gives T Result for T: 19.5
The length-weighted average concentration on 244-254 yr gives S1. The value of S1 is 14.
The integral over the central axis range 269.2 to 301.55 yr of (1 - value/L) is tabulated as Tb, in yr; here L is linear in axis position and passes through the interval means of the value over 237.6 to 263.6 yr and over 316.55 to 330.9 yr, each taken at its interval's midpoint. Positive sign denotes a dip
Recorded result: -3.79 yr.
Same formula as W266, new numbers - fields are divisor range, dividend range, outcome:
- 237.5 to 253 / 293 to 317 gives 1.53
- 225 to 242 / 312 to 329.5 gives 1.38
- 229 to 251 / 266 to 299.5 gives 1.34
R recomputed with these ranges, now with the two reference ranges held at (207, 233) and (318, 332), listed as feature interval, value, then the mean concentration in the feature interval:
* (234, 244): 3.2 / 11.7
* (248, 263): 2.7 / 14.3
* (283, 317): -2.3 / 19.1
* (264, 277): -0.5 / 18.3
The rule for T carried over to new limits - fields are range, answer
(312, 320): 19.5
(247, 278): 16.2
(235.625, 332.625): 17.2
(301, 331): 19.7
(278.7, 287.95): 16.8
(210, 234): 16.9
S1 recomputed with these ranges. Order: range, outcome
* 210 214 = 17.4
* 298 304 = 21.8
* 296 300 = 21.2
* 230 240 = 11.7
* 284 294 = 15.1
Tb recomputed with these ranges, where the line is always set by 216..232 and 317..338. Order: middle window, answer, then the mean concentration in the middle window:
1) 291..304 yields -1.51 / 19.8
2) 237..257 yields 4.54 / 13.4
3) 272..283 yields -0.53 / 18.4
